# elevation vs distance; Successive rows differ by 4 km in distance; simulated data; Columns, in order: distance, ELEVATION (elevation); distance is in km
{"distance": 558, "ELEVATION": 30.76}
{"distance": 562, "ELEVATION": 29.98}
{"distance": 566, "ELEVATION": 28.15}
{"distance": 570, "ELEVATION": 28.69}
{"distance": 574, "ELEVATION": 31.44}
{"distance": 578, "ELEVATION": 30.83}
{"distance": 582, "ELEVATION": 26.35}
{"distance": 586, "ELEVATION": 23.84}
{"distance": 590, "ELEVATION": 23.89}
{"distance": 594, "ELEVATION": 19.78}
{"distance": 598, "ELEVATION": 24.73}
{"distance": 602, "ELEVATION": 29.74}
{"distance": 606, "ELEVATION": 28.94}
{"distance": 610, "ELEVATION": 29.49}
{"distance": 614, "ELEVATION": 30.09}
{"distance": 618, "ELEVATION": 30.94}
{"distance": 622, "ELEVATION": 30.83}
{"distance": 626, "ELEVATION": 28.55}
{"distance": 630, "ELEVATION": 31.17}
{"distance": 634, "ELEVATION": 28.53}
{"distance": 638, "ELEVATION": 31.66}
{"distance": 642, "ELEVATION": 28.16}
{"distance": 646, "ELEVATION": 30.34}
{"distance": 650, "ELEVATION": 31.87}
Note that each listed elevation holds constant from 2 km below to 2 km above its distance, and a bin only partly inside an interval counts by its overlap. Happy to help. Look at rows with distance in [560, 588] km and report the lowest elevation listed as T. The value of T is 23.84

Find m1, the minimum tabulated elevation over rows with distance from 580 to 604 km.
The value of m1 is 19.78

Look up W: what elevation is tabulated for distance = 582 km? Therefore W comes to 26.35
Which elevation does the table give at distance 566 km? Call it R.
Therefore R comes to 28.15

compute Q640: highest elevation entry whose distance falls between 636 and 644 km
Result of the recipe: 31.66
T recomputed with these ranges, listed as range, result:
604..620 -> 28.94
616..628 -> 28.55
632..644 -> 28.16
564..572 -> 28.15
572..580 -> 30.83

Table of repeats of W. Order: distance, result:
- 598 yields 24.73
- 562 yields 29.98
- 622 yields 30.83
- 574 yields 31.44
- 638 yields 31.66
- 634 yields 28.53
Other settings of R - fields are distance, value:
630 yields 31.17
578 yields 30.83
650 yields 31.87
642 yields 28.16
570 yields 28.69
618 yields 30.94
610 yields 29.49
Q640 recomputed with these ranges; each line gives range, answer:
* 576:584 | 30.83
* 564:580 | 31.44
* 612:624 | 30.94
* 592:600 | 24.73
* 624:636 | 31.17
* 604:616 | 30.09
